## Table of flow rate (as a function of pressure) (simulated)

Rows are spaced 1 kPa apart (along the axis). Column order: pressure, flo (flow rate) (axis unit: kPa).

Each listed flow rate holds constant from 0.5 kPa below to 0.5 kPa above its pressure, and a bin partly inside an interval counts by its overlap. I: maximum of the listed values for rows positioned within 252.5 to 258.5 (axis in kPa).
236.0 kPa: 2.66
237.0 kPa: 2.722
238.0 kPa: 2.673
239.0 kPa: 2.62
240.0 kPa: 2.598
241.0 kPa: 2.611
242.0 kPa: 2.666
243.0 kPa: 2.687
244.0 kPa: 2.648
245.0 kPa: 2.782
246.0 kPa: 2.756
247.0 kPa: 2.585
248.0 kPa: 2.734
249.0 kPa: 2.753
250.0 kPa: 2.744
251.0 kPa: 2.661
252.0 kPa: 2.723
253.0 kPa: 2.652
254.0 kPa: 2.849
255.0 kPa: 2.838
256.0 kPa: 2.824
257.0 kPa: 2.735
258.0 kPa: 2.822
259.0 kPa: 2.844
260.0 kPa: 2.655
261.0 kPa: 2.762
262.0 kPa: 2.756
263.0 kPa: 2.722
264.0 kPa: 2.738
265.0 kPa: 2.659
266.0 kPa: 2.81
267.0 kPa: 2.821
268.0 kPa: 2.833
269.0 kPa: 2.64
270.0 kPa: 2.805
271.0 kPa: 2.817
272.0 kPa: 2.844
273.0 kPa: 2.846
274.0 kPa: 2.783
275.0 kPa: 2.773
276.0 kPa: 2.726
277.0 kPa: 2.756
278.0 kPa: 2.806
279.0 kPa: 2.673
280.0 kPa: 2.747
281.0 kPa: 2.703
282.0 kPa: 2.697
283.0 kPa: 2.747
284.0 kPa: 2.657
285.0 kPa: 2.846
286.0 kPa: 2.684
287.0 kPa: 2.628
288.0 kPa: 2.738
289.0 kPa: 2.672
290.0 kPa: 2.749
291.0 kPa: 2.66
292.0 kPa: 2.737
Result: 2.849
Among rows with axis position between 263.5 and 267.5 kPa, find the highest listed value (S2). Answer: 2.821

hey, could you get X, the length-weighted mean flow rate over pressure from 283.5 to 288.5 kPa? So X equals 2.71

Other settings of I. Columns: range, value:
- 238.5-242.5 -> 2.666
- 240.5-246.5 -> 2.782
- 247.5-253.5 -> 2.753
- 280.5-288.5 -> 2.846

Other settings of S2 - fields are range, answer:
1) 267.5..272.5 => 2.844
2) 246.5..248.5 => 2.734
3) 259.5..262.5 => 2.762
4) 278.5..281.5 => 2.747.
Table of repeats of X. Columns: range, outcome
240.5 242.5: 2.64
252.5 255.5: 2.78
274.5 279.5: 2.75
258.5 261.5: 2.75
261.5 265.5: 2.72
